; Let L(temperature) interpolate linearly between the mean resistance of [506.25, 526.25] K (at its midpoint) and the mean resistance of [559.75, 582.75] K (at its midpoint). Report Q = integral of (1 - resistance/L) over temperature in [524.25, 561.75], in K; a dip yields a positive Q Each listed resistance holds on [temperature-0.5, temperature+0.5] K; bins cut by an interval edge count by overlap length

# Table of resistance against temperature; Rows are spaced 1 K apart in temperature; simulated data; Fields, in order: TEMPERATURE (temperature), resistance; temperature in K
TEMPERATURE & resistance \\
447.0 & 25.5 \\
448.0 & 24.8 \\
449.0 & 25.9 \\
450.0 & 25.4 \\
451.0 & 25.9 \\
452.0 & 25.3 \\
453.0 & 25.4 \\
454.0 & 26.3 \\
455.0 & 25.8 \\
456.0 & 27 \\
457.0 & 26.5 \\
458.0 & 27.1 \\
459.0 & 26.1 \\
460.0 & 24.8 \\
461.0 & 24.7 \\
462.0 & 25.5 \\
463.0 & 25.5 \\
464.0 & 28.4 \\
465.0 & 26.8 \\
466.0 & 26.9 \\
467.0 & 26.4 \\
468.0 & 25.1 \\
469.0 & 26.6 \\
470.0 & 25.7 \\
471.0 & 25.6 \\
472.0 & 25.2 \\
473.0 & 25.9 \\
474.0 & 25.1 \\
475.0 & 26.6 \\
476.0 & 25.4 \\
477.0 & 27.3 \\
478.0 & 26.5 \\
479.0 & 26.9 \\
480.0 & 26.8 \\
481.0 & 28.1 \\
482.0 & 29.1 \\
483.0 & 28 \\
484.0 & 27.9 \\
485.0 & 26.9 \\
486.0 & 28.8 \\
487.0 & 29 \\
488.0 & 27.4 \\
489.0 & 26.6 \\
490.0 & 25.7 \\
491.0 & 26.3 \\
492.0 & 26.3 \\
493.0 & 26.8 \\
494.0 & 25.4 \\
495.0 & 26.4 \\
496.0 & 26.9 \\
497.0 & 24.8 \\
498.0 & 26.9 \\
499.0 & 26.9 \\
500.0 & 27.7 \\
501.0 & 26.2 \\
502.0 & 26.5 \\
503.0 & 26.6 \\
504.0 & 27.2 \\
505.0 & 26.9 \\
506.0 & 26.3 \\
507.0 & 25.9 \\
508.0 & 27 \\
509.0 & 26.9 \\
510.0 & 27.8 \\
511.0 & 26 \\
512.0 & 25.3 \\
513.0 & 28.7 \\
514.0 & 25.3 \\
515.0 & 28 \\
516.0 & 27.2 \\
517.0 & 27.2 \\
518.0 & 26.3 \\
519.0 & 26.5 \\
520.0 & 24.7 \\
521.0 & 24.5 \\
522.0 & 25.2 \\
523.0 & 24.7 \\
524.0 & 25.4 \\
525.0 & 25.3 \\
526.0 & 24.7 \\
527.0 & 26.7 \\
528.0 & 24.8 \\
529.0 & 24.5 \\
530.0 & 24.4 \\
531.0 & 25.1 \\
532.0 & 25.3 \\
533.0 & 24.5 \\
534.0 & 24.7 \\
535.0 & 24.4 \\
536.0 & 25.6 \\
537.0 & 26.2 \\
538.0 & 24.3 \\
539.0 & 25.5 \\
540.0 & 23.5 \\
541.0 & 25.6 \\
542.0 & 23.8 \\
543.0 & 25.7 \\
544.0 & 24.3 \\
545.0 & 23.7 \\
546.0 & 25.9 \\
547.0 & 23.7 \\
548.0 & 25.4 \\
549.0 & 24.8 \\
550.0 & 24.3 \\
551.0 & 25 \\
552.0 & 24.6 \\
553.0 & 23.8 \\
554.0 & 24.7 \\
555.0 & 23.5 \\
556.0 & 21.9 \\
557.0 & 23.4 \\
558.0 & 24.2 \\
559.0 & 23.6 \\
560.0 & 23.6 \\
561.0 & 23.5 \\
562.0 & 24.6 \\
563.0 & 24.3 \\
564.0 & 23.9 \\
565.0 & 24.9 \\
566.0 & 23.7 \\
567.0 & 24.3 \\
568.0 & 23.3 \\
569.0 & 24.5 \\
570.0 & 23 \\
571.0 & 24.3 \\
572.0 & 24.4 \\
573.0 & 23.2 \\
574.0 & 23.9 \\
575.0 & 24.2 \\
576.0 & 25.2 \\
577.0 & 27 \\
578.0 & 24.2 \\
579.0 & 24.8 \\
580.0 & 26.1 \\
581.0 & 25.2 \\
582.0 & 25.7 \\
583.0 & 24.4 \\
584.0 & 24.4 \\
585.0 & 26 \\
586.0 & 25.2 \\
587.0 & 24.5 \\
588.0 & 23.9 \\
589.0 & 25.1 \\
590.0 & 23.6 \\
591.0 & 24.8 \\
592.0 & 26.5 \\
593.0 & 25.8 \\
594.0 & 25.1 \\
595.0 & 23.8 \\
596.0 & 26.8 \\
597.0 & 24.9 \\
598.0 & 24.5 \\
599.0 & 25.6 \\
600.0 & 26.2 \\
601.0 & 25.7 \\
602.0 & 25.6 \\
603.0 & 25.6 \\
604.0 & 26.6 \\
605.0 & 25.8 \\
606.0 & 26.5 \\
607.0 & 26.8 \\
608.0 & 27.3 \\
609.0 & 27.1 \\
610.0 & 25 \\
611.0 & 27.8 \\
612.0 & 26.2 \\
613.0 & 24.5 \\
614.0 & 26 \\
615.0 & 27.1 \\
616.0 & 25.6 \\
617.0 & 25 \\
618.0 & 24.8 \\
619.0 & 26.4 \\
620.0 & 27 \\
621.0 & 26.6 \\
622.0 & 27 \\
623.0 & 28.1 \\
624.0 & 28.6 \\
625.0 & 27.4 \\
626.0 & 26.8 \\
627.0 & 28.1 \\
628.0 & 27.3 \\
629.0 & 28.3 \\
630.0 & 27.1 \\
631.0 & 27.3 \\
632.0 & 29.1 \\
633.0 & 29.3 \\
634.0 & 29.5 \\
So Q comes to 1.1 K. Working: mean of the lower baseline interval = 26.1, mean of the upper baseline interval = 24.4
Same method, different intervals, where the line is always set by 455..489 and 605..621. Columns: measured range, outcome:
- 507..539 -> 0.9 K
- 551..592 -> 3.1 K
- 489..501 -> 0.1 K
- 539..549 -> 0.7 K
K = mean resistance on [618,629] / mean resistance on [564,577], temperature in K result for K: 1.13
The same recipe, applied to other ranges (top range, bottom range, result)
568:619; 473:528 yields 0.95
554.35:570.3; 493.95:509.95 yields 0.89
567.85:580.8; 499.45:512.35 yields 0.92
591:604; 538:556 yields 1.04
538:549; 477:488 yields 0.89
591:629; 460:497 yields 0.99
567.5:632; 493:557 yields 1.01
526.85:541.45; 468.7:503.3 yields 0.93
